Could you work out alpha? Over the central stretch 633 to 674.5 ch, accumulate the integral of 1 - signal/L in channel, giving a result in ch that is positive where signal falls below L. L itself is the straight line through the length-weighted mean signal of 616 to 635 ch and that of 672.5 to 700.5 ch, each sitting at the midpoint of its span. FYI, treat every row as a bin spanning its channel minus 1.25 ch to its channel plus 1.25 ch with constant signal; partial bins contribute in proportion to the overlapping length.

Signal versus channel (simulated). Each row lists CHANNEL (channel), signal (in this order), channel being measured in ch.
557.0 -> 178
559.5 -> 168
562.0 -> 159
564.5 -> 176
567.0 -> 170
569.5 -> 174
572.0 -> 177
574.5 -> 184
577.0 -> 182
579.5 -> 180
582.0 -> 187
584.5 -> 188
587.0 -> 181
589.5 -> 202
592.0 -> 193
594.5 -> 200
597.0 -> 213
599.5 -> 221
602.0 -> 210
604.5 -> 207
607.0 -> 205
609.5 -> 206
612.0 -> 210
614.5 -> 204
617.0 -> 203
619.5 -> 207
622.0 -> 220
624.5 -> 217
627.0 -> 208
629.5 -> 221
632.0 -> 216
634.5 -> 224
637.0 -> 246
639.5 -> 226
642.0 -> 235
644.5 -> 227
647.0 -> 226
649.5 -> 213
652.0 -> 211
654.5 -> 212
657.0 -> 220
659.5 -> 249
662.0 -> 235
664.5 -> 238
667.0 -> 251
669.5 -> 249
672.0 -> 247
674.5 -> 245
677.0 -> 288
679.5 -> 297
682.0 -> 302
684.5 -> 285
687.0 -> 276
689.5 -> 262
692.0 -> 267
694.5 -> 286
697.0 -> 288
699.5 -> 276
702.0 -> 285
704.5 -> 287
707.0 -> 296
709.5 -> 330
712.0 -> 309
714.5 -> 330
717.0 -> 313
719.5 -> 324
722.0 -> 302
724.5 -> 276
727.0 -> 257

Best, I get 1.97 ch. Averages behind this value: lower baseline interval 214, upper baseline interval 278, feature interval 232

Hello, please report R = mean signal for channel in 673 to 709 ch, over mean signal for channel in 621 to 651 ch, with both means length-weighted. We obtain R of 1.3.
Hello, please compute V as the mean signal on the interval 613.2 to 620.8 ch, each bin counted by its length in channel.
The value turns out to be 205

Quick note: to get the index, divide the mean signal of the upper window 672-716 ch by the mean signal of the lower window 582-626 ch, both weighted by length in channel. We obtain 1.4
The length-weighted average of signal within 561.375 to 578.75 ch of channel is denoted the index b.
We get 175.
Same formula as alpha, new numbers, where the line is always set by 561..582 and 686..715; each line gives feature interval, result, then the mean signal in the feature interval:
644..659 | 1.7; 219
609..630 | 0.8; 210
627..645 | 0.5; 227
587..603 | -0.6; 204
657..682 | 0.7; 256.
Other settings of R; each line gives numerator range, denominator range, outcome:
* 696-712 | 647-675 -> 1.27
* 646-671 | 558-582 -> 1.32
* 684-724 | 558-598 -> 1.61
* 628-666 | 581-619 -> 1.12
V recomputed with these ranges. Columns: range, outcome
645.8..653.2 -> 217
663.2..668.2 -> 244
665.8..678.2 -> 256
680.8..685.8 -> 293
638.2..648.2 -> 229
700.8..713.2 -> 301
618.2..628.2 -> 213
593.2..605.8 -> 210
